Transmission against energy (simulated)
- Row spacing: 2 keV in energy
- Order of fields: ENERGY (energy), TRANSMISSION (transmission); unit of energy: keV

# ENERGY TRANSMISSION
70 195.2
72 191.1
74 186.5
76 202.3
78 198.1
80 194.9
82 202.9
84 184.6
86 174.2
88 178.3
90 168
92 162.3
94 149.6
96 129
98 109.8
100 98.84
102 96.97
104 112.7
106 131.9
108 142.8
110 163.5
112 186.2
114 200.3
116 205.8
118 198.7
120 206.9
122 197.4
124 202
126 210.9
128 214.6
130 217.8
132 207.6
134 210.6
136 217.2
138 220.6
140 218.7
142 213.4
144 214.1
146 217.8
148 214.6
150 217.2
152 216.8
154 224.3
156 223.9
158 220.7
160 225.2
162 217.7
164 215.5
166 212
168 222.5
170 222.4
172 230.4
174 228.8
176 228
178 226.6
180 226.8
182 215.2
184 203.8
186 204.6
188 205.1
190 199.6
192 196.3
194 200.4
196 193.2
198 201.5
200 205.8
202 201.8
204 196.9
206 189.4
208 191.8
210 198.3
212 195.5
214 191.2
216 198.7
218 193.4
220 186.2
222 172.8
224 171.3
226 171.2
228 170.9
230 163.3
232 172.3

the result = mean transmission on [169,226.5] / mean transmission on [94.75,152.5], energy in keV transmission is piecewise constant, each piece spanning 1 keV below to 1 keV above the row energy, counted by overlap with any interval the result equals 1.09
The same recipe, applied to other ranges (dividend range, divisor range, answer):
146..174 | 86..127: 1.35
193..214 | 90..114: 1.42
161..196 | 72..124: 1.27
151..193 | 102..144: 1.13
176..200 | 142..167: 0.95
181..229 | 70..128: 1.13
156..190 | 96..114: 1.63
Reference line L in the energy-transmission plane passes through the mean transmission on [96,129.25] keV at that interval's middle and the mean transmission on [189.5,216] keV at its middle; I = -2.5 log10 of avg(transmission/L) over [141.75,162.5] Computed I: -0.21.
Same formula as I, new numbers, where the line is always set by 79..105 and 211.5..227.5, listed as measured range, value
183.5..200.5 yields -0.14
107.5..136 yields -0.25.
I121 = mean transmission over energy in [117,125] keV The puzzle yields 201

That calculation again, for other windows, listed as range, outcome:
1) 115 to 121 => 204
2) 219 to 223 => 180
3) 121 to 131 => 209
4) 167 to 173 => 225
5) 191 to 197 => 197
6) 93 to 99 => 129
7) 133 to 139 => 216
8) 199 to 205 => 202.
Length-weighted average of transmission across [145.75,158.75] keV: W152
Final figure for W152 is 219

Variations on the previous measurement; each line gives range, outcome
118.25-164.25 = 215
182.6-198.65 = 201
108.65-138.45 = 203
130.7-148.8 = 215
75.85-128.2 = 170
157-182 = 223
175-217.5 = 203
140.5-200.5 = 215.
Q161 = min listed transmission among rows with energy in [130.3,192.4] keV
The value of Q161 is 196.3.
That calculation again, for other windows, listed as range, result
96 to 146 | 96.97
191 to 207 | 189.4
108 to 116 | 142.8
